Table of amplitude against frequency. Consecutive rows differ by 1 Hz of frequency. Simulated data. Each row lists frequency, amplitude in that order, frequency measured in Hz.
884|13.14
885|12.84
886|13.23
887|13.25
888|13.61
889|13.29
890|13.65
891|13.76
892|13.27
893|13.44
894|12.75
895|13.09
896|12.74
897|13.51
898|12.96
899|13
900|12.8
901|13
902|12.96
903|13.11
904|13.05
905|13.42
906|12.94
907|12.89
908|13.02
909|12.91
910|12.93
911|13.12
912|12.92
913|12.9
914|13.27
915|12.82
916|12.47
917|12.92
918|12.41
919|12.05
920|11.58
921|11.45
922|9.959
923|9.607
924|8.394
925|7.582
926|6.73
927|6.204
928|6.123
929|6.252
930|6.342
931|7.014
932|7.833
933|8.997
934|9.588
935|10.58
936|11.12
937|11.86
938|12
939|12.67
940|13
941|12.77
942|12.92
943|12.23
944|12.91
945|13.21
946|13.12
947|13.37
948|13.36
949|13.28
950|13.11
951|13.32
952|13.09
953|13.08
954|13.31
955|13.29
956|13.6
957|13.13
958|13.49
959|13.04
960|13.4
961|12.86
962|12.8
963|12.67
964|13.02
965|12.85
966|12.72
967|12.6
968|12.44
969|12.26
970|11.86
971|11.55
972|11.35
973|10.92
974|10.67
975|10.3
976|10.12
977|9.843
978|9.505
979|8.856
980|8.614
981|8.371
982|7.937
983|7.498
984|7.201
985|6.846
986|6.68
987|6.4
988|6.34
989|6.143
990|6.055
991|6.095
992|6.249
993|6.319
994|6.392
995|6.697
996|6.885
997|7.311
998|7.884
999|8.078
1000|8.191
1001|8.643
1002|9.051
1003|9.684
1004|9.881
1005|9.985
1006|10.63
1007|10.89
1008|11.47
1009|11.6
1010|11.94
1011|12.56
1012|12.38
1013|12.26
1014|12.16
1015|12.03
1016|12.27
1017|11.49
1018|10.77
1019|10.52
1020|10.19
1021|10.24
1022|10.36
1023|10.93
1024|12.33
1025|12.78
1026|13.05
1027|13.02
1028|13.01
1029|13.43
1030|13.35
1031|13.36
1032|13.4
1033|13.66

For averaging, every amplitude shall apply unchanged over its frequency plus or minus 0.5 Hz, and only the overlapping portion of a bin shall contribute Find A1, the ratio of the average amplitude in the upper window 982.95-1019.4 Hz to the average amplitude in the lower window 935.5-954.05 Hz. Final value 0.7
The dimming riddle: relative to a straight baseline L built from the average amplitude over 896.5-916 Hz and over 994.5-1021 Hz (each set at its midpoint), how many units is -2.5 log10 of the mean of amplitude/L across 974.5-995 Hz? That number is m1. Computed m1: 0.39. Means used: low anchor 13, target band 7.57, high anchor 10.2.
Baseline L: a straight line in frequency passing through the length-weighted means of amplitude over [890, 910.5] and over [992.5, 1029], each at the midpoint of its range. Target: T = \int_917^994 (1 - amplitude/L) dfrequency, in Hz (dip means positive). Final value 8.4 Hz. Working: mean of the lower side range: 13.1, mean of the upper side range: 10.4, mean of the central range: 10.5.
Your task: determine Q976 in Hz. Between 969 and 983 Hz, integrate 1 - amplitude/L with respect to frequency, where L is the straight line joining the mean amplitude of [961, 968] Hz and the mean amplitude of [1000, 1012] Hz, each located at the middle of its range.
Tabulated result 2.5 Hz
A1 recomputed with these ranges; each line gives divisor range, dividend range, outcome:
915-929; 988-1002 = 0.72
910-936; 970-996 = 0.81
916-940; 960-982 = 1.16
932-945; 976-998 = 0.63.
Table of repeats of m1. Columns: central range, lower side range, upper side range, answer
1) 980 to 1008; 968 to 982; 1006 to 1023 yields 0.360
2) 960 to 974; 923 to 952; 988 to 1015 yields -0.235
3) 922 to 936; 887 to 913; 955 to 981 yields 0.489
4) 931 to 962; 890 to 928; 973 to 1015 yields -0.168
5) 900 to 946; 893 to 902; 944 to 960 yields 0.168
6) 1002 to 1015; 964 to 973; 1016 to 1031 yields 0.069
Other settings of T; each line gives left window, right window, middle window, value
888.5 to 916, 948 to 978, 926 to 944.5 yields 4.0 Hz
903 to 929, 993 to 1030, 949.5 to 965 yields -3.1 Hz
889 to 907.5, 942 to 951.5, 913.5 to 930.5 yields 4.3 Hz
